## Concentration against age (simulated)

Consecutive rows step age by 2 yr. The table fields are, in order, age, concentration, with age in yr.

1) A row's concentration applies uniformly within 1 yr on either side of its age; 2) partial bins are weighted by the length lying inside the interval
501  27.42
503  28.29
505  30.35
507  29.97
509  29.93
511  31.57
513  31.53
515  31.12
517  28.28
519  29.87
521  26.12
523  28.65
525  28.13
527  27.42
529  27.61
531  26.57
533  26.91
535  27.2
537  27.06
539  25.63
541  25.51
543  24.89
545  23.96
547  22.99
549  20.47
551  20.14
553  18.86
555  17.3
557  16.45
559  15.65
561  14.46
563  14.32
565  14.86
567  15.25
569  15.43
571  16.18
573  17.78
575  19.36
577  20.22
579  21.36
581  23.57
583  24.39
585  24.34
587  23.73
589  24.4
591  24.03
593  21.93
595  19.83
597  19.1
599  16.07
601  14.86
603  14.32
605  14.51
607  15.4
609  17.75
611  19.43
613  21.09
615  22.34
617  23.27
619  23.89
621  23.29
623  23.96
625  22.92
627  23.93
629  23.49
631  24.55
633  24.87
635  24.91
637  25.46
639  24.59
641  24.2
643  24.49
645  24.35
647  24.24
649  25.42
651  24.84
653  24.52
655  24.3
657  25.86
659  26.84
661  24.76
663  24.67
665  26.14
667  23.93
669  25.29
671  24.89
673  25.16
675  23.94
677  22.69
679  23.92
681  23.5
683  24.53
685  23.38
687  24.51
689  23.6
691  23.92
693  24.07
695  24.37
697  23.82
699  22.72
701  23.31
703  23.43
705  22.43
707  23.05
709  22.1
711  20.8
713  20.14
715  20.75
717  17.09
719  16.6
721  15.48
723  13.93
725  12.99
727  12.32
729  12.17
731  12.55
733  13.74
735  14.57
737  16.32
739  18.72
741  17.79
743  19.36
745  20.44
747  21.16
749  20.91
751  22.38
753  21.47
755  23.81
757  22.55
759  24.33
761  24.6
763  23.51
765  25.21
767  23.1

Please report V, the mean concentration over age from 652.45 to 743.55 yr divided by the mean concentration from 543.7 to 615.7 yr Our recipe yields 1.1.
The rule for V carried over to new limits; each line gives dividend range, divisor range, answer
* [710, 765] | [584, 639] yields 0.87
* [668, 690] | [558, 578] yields 1.48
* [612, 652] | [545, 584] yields 1.30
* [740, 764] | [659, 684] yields 0.89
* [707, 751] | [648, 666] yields 0.69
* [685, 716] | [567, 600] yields 1.11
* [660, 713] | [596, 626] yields 1.22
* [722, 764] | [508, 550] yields 0.68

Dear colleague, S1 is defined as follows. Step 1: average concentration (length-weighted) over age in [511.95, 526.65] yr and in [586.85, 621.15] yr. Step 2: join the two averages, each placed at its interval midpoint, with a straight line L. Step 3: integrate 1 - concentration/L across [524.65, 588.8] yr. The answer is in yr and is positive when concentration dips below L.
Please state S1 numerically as 9.0 yr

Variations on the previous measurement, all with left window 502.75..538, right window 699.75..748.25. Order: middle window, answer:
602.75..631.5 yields 3.05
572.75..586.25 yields 1.98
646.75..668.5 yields -3.63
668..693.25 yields -4.76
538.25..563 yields 6.34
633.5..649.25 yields -1.64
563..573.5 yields 4.22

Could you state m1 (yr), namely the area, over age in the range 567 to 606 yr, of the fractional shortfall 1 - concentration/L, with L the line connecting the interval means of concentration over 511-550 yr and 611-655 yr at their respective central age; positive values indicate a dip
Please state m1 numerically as 8.7 yr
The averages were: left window 27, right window 23.9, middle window 19.6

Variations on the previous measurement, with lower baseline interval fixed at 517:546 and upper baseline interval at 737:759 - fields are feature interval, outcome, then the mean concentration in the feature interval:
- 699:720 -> 0.8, 21.1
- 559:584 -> 7.5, 18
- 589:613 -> 6.4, 18.3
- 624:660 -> -1.3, 24.7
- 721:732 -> 4.3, 13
